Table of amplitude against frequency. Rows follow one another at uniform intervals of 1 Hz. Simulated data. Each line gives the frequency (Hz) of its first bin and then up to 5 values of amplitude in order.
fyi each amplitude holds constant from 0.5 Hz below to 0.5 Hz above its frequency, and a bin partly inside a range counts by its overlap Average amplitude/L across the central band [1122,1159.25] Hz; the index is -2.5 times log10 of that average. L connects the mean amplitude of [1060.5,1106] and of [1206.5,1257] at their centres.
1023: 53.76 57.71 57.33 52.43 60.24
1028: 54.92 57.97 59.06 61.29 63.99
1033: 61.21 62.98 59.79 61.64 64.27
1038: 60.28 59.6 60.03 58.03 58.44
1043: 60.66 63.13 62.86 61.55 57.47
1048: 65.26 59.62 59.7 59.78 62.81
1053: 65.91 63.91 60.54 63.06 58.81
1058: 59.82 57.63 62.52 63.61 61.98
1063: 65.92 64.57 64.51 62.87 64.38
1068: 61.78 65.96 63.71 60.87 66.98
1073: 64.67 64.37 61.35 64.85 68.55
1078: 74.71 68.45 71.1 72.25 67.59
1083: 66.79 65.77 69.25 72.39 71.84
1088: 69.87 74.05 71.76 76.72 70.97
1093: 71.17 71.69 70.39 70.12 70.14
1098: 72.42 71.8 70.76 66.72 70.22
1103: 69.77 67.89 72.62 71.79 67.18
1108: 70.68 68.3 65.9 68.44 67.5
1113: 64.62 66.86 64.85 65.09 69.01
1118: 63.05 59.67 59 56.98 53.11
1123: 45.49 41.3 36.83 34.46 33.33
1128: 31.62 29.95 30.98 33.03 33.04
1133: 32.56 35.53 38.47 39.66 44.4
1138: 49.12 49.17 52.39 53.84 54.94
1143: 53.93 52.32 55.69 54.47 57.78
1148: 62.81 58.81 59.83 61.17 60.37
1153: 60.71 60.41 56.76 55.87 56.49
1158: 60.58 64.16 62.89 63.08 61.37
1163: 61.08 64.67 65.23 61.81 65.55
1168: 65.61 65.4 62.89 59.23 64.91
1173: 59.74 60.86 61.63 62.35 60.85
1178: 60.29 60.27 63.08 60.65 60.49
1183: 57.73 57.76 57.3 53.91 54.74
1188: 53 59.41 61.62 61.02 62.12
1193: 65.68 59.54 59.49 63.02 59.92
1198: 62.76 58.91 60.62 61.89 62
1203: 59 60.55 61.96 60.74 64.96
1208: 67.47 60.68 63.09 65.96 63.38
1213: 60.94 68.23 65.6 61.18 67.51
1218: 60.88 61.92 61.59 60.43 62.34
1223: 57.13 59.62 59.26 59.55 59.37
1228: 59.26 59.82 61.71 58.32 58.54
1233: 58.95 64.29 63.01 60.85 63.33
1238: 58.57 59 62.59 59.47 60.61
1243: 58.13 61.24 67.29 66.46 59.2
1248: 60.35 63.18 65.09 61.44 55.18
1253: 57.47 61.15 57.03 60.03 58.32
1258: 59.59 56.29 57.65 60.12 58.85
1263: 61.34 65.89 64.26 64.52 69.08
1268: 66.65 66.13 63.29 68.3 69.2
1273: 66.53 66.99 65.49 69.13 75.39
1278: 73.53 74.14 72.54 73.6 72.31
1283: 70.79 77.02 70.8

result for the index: 0.33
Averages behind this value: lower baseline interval 68.3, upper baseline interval 61.4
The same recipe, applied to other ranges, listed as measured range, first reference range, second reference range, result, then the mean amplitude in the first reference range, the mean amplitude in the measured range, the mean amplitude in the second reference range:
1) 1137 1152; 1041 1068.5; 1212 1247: 0.119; 61.9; 55.2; 61.4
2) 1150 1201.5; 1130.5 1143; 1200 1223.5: -0.147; 43.4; 60.8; 62.5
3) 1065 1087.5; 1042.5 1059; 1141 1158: -0.108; 61.4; 66.8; 57.6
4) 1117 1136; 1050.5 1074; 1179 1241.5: 0.418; 62.9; 42.2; 60.9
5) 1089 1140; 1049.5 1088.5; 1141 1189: 0.092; 65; 57.6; 59.8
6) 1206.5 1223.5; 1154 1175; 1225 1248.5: -0.035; 61.9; 63.1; 60.8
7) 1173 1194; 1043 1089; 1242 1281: 0.078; 64.6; 59.7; 63.9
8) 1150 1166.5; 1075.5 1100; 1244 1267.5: 0.097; 70.6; 61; 61.3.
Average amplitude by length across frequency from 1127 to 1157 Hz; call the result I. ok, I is 48.8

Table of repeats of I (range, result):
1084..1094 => 71.7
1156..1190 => 60.8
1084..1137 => 59.4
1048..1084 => 64.2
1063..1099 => 68.3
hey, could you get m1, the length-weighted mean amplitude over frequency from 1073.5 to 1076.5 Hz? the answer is 63.5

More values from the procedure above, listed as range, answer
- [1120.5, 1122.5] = 55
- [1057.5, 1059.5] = 58.7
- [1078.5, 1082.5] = 69.8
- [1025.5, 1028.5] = 55.9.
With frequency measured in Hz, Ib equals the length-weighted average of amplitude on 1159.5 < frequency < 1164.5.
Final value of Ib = 62.6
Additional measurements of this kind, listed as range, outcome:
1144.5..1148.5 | 57.7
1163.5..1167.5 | 64.3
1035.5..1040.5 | 61.2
